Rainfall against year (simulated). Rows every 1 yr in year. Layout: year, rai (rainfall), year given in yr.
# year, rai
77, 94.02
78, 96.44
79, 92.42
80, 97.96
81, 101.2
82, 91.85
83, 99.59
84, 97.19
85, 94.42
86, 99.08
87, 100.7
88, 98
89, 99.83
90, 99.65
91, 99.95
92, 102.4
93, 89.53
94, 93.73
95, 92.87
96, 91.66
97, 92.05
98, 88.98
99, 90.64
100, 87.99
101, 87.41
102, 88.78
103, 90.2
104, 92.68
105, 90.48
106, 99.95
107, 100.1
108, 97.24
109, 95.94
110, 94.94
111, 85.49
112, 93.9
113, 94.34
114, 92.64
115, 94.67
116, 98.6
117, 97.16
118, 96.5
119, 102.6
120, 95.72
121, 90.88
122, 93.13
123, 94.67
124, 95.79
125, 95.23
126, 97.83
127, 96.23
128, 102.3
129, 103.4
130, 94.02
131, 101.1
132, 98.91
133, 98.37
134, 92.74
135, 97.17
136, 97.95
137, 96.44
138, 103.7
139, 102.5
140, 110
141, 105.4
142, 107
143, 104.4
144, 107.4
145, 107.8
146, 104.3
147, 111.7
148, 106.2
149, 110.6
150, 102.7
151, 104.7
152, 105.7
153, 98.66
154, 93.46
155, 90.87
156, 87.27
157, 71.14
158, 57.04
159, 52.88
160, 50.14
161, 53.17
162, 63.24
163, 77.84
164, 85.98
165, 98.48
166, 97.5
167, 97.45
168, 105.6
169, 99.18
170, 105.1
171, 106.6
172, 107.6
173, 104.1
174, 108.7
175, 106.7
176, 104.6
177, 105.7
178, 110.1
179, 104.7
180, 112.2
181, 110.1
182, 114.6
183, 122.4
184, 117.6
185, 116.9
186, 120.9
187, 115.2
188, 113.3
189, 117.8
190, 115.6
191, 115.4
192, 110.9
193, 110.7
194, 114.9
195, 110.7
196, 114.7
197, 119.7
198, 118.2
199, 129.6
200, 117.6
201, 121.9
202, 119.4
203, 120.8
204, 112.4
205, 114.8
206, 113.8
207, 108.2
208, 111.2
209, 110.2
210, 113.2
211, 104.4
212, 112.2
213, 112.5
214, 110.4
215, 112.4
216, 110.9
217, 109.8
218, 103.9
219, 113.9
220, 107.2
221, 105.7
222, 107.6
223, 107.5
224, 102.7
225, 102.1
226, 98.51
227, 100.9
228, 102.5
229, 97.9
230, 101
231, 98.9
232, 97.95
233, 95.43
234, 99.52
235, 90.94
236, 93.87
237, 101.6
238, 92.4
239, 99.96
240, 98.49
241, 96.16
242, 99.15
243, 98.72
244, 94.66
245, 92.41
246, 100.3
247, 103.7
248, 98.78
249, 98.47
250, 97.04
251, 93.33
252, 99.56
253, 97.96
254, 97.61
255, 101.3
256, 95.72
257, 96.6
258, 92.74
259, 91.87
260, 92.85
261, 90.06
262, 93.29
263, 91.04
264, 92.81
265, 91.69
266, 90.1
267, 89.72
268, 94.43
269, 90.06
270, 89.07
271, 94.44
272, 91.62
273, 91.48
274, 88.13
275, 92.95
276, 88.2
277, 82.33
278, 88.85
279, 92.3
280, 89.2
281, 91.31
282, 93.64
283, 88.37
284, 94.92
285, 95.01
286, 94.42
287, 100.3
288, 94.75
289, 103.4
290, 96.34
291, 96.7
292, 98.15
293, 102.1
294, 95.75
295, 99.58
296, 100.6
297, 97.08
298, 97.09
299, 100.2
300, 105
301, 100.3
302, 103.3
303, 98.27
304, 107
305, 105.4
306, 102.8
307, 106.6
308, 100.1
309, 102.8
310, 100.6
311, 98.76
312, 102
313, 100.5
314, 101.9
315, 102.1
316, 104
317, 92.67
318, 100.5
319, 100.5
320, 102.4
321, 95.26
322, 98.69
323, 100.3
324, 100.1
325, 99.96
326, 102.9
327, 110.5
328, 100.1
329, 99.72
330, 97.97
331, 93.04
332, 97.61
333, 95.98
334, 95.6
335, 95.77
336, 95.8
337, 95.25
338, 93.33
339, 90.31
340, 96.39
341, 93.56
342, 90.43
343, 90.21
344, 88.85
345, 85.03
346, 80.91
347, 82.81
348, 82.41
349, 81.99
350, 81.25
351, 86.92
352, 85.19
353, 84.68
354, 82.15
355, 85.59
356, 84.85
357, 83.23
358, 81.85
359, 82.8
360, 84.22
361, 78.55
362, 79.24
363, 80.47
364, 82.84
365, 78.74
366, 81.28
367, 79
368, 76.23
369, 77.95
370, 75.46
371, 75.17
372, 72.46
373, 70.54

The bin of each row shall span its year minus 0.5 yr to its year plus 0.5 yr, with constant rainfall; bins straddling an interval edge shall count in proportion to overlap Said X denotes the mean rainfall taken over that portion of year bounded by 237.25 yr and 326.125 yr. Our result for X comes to 96.8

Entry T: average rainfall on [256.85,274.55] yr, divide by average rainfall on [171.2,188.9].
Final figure 0.8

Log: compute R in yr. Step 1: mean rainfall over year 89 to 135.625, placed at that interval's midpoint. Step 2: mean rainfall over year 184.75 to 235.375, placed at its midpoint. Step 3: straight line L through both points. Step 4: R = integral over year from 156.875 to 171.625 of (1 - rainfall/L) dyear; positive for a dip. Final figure 3.0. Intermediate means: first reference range 95.1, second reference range 110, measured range 81.9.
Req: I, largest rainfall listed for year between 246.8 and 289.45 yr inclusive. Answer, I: 103.7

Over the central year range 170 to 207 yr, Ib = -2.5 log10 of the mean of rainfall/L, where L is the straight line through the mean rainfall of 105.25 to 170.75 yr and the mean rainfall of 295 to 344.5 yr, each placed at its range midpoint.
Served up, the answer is -0.184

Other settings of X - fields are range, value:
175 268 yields 105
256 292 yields 92.6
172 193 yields 112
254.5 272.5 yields 92.7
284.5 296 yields 98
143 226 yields 105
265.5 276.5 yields 90.9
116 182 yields 97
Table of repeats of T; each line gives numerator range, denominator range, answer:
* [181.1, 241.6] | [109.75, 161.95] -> 1.15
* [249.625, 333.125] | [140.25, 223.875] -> 0.92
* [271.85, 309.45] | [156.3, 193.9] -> 0.97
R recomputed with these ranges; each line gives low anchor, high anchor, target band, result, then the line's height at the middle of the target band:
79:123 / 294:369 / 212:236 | -2.49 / 94.1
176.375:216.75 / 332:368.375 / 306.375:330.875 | -2.37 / 91.9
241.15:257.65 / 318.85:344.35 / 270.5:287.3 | 1.03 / 97.5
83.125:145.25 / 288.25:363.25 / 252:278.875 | 0.88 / 95.5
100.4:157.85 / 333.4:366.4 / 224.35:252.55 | -1.89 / 91.9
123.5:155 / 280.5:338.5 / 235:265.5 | 1.18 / 99.9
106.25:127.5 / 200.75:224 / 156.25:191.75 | 2.07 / 105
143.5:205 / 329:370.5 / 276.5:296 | -0.45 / 92.6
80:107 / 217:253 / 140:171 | 1.41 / 97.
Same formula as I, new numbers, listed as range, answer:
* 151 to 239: 129.6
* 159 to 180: 112.2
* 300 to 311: 107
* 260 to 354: 110.5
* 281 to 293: 103.4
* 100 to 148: 111.7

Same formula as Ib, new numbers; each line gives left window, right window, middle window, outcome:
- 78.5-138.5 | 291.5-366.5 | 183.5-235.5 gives -0.16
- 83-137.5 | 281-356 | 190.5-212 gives -0.20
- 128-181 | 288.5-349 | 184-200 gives -0.20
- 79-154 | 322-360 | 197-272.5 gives -0.08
